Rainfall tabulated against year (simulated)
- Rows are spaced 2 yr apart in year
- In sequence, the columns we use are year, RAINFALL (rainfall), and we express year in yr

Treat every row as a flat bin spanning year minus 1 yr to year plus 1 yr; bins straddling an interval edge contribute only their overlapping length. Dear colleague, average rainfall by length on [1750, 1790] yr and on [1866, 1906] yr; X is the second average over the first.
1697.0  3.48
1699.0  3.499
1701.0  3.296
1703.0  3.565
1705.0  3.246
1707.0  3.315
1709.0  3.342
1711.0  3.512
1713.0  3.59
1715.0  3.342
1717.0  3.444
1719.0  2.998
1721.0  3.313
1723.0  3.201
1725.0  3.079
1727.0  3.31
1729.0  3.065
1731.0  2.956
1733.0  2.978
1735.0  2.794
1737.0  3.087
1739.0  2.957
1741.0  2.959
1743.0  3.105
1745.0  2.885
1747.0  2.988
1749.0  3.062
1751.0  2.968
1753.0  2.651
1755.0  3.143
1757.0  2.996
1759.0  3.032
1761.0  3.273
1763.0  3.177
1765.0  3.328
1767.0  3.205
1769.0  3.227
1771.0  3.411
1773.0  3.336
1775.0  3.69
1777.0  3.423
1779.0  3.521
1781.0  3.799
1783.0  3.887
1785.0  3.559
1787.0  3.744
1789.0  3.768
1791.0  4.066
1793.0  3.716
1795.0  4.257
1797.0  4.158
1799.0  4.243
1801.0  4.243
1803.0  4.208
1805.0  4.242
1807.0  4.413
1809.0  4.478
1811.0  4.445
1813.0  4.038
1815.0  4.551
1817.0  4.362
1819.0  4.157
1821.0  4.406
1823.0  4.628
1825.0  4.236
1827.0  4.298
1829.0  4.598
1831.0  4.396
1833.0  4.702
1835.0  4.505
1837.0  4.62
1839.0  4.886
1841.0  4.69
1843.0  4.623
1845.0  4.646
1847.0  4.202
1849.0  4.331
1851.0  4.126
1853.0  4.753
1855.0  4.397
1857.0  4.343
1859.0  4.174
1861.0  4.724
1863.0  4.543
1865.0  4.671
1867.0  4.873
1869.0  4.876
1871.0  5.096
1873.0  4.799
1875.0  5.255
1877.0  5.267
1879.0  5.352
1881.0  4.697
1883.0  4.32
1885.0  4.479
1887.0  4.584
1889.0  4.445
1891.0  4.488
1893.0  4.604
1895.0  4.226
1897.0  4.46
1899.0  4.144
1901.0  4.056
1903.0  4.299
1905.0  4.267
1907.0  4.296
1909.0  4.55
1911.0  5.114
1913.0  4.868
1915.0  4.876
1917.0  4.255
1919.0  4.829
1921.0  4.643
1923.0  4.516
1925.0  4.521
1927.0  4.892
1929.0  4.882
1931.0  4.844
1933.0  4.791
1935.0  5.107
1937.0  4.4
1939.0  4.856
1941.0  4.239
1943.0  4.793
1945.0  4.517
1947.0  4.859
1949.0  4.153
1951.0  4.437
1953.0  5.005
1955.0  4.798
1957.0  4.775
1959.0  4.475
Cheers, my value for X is 1.38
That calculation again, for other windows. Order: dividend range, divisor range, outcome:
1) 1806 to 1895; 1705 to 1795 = 1.39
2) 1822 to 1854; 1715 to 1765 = 1.47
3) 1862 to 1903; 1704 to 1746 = 1.47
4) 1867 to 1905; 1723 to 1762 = 1.53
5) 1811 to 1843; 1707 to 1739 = 1.40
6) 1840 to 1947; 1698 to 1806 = 1.36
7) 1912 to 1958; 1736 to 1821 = 1.29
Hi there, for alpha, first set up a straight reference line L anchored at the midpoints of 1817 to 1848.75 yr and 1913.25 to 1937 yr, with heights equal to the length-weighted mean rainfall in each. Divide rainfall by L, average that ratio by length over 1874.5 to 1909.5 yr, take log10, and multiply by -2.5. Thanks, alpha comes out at 0.03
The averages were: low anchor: 4.5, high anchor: 4.73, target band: 4.53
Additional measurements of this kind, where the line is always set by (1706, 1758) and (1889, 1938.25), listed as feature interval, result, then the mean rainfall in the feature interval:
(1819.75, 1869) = -0.13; 4.52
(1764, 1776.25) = 0.02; 3.37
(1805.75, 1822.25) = -0.16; 4.36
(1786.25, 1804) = -0.12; 4.05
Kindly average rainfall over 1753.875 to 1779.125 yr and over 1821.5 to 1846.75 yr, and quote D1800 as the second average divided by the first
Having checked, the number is 1.4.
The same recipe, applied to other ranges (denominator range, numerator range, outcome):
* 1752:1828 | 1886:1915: 1.17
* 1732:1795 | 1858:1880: 1.48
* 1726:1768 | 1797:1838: 1.44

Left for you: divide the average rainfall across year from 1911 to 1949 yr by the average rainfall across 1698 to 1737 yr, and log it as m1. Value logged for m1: 1.45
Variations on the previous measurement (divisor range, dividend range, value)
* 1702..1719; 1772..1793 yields 1.08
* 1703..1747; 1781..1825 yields 1.31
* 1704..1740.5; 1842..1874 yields 1.43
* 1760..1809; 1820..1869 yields 1.20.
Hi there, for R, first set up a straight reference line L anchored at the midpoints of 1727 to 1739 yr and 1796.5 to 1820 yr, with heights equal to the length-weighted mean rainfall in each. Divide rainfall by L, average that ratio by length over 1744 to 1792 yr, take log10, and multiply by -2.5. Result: 0.09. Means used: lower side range 3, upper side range 4.3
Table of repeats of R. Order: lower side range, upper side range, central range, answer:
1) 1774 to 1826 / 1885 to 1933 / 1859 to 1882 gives -0.12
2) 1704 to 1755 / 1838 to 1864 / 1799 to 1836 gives -0.07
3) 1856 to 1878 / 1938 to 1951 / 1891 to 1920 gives 0.04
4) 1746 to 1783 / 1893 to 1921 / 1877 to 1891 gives -0.09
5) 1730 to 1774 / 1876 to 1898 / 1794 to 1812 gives -0.17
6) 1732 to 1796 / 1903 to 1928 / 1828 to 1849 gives -0.16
